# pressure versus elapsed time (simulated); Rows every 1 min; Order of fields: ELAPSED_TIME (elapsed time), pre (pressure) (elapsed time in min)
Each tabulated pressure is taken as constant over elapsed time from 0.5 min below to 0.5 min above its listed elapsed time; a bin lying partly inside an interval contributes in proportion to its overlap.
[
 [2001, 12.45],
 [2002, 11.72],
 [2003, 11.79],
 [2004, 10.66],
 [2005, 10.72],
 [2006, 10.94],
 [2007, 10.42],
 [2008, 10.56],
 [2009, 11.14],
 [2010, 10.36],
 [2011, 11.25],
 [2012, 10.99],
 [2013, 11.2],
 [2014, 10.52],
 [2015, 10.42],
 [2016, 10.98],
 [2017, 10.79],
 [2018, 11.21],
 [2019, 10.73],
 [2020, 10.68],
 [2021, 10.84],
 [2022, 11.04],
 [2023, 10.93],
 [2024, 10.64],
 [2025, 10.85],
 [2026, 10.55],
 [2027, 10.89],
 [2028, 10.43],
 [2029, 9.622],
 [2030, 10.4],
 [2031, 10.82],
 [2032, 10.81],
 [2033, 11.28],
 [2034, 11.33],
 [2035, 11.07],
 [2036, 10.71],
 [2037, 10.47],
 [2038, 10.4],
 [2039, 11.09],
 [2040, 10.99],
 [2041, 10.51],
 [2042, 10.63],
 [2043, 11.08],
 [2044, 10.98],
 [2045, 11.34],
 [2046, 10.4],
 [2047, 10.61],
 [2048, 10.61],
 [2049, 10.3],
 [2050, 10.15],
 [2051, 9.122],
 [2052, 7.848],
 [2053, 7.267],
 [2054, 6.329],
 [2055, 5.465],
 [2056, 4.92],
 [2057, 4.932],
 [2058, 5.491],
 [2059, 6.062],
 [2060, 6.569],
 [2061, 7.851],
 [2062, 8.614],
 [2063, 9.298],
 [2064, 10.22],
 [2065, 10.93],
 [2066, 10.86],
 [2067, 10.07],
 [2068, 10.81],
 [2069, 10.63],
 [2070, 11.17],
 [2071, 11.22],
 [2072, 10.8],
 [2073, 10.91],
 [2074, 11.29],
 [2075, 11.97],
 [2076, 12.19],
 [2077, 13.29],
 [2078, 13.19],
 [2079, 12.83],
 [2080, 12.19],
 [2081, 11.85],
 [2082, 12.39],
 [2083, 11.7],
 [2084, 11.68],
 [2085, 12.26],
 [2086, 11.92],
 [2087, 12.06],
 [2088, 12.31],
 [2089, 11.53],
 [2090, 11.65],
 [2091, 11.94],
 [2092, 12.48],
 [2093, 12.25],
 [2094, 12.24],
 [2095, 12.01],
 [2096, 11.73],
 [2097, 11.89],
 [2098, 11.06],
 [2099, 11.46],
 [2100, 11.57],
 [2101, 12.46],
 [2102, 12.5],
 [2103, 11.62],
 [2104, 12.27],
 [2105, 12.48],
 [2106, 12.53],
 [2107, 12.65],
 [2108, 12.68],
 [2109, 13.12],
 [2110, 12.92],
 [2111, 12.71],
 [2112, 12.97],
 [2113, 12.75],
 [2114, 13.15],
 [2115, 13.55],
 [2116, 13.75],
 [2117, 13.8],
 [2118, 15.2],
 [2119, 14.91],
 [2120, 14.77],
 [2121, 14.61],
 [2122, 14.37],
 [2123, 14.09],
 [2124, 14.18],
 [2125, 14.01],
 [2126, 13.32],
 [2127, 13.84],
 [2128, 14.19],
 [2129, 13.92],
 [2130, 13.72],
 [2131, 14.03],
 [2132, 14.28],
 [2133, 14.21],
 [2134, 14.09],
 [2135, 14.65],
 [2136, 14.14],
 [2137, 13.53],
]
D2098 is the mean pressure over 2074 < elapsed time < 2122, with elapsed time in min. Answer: 12.6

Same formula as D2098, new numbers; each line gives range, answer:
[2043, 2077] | 9.39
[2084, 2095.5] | 12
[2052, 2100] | 10.5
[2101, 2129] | 13.4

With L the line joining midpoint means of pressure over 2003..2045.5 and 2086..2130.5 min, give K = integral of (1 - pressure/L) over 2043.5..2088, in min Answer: 6.7 min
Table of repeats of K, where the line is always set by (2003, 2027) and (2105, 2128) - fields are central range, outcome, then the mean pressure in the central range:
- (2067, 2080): 0.83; 11.6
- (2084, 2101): 1.37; 11.9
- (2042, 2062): 5.86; 8.35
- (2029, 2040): 0.55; 10.8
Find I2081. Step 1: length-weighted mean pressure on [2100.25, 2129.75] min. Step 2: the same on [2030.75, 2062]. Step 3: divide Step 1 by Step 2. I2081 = 1.45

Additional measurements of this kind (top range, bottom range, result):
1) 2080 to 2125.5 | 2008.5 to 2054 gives 1.21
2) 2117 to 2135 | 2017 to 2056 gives 1.39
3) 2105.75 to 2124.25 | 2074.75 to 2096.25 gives 1.12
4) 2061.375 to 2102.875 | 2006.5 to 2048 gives 1.07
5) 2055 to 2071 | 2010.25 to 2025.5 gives 0.79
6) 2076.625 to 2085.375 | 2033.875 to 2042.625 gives 1.15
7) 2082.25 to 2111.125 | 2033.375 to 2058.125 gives 1.29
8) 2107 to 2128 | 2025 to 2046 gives 1.27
